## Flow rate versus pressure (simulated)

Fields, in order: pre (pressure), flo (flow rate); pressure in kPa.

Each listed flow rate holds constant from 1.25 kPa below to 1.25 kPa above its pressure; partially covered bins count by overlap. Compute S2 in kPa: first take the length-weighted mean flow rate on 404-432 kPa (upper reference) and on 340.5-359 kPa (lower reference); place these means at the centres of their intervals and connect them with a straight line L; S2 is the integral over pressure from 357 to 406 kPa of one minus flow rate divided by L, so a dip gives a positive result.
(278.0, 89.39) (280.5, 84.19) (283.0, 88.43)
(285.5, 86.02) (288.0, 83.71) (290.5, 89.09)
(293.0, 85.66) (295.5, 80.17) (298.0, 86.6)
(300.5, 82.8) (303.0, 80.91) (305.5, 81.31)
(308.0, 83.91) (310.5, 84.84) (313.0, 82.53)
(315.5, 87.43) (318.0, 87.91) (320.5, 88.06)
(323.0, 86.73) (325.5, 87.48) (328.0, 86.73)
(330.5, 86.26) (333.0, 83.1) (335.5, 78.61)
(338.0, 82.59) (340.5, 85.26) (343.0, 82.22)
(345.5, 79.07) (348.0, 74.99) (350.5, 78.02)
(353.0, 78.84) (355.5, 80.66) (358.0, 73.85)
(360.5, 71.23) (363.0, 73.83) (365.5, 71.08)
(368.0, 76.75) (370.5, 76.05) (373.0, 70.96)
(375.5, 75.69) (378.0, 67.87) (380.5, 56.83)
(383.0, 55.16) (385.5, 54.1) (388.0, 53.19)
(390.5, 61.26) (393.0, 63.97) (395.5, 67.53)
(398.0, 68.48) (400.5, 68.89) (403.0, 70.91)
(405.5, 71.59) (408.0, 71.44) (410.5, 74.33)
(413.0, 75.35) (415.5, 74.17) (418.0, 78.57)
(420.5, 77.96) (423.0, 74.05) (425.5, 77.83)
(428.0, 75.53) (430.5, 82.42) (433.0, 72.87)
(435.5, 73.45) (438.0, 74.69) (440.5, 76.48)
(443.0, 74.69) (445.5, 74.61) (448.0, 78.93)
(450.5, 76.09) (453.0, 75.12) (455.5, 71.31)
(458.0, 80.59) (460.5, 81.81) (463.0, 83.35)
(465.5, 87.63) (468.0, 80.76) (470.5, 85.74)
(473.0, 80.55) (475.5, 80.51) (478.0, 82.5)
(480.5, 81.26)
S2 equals 6.3 kPa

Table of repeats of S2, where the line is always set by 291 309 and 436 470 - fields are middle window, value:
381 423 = 6.3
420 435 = 0.5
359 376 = 1.6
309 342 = -1.1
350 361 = 0.6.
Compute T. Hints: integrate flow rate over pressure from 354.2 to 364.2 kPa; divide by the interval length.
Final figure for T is 74.9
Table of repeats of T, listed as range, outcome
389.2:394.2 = 62.5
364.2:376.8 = 74.1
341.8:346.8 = 80.6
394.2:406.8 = 69.5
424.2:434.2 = 77.2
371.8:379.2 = 71.5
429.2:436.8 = 76.2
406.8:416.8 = 73.9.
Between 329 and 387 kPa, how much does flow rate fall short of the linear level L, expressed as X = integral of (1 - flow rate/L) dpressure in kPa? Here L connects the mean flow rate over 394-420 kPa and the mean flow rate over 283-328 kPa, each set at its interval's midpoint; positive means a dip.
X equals 3.1 kPa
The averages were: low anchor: 85.2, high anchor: 72.2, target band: 74.4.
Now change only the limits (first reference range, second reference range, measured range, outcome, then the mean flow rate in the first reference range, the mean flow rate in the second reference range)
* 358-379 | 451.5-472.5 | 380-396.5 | 3.5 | 73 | 80.7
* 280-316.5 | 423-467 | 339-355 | 0.5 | 84.5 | 77.4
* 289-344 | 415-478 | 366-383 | 2.5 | 84.6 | 78.1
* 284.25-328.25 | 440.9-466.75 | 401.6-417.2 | 1.4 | 85.1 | 78.3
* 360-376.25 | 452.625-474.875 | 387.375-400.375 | 2.0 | 73.7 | 81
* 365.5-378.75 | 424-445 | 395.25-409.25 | 0.9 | 73.5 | 75.9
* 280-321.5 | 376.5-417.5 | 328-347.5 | -1.2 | 84.9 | 66.2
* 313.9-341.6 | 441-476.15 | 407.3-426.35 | 1.3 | 85.4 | 79.3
